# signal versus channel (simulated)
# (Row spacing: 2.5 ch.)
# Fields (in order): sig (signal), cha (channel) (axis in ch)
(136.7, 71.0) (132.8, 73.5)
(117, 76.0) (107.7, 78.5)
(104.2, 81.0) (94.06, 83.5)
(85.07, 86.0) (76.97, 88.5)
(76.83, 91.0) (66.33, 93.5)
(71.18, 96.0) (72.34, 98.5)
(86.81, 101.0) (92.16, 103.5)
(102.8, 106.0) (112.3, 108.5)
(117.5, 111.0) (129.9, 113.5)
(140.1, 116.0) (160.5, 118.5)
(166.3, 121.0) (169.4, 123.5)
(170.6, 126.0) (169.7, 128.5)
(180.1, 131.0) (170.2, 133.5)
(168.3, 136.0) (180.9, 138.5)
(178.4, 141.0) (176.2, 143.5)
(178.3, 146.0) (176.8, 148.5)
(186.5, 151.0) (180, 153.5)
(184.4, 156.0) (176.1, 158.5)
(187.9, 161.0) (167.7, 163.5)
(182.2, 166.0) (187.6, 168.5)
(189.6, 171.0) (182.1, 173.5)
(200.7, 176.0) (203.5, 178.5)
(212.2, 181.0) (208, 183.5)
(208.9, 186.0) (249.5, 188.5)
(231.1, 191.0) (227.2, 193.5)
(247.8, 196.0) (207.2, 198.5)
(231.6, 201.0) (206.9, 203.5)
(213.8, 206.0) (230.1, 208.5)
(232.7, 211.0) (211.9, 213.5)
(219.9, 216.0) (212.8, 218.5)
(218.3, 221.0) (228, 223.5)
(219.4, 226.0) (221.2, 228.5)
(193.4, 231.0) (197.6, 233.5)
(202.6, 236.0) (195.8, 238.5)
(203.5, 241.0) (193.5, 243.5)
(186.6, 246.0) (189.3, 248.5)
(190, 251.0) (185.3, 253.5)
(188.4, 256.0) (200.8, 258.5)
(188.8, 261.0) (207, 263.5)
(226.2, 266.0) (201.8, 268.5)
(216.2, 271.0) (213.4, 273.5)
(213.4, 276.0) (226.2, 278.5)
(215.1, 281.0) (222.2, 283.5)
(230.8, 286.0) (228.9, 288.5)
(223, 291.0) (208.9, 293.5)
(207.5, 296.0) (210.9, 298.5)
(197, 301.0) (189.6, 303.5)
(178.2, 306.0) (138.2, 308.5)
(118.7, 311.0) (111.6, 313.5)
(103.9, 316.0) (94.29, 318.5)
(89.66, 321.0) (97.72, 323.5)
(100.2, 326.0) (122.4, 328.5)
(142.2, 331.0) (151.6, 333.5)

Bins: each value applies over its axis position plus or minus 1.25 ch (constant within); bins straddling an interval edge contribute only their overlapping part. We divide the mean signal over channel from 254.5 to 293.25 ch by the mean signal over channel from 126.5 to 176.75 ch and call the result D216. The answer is 1.19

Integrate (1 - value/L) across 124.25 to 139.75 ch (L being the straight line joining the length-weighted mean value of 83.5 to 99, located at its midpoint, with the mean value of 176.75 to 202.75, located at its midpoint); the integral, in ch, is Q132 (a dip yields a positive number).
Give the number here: -4.2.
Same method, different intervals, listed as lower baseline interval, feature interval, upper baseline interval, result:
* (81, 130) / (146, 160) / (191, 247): -2.2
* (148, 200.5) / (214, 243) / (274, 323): -2.8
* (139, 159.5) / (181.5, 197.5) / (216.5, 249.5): -3.0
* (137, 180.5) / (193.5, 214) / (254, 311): -3.5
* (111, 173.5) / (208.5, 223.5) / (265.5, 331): -4.1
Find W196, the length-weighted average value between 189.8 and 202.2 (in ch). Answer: 229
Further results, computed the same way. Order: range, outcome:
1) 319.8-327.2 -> 95.9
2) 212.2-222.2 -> 216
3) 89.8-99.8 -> 71.7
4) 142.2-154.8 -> 180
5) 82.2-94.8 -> 79.9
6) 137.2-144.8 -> 178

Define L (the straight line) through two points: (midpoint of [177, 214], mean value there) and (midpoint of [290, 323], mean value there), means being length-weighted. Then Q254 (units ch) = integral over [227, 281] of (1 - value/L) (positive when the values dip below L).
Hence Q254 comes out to -4.41 ch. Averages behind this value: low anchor 222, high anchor 157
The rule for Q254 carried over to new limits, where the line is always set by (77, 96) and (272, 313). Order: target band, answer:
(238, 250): -1.4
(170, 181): -4.9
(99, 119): -3.0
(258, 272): -1.7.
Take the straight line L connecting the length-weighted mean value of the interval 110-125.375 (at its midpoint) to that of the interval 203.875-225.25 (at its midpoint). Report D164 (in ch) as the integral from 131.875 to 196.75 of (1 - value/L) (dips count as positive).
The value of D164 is -3.5 ch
